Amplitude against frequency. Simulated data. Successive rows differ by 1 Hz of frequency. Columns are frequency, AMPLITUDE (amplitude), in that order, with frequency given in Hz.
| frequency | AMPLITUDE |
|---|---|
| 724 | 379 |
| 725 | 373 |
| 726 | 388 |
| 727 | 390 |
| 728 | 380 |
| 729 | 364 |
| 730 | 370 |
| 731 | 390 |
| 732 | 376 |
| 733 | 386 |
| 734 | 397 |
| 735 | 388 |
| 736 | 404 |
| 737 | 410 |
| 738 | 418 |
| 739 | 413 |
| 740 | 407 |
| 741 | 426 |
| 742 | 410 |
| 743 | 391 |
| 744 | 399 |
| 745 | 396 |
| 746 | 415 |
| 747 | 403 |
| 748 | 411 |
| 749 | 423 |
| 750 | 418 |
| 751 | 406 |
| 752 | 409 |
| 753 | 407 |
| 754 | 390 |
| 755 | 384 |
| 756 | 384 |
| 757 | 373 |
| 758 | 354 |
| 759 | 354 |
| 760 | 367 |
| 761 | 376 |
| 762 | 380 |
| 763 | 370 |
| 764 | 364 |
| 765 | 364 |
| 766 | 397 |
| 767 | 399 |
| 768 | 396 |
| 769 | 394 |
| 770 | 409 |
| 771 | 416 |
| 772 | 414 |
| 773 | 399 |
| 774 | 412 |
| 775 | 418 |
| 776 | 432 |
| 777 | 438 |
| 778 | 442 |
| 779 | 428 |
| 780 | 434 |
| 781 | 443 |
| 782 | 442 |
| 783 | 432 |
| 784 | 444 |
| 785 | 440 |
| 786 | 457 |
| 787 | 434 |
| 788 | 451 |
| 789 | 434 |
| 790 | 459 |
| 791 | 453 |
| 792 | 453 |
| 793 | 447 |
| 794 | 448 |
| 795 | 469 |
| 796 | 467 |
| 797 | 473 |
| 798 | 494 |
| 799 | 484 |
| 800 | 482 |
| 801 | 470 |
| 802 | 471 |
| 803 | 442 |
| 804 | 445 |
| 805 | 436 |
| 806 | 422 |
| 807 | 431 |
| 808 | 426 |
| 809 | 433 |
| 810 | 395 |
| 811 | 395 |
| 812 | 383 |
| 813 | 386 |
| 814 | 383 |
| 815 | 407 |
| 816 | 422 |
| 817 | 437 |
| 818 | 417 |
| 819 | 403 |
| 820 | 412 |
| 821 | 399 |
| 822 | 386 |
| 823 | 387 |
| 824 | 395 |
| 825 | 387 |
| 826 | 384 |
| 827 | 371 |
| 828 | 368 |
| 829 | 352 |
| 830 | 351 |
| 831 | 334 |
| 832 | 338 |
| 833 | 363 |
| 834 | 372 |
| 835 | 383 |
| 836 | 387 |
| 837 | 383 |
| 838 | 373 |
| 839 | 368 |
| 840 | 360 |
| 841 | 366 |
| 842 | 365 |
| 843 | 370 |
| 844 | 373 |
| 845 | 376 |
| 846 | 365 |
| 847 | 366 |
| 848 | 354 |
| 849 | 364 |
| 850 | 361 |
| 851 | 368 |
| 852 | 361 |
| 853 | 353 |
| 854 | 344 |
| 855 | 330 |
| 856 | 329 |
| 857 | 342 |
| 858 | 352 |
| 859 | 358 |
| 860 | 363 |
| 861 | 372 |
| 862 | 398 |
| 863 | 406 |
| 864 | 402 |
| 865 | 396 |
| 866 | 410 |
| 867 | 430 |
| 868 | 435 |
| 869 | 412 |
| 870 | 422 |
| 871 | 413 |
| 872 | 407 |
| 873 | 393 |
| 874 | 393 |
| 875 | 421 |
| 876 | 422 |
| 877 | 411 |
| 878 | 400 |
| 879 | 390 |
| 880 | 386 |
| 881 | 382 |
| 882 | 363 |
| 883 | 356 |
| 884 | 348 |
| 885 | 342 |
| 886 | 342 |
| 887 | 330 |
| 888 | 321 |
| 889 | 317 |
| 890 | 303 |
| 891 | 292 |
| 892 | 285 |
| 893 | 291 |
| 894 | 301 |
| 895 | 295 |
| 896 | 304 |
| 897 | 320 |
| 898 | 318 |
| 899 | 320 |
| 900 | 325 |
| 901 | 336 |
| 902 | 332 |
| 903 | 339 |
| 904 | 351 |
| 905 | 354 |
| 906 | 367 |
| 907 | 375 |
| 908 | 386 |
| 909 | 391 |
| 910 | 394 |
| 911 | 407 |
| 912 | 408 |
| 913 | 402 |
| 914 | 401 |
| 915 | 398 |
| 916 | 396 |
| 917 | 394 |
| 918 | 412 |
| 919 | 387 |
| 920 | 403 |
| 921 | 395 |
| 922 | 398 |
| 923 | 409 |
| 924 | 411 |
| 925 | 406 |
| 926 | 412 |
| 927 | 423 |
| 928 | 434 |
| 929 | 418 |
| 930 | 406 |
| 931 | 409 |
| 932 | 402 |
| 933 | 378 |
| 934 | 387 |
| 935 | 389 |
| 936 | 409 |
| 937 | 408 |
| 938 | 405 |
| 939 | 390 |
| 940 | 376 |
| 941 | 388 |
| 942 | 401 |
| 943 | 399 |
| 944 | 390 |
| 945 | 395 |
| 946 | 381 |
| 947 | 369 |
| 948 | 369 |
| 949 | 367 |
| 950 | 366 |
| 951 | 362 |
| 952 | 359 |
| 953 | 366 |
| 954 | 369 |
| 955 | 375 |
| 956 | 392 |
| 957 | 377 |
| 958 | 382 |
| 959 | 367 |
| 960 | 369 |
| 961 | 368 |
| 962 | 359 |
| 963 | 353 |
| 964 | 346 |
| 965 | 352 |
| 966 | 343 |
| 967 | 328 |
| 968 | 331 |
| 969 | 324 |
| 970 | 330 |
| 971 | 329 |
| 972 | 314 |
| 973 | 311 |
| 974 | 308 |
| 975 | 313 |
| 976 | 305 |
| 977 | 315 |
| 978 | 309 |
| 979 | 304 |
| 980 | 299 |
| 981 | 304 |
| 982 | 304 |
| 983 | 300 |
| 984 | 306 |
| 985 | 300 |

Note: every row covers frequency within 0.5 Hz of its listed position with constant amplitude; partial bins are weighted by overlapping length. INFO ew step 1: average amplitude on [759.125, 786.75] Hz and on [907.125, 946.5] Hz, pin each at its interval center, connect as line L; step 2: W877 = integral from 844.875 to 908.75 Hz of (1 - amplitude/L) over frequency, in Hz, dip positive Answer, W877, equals 6.7 Hz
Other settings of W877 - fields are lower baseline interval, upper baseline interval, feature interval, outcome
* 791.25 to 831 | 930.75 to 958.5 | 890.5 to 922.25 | 2.88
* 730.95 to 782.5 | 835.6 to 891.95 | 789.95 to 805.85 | -2.90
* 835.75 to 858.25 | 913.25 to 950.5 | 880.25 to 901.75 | 3.13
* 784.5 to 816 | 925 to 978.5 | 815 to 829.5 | 1.20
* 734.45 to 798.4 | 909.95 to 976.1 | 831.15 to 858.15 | 2.53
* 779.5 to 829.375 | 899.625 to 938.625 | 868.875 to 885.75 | 0.59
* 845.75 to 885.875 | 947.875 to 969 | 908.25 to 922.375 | -1.10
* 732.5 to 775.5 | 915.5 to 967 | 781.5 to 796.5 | -2.06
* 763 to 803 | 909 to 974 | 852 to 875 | 1.27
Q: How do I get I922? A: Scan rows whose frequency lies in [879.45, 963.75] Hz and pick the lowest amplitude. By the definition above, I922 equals 285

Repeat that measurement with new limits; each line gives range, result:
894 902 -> 295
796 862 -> 329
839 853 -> 353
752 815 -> 354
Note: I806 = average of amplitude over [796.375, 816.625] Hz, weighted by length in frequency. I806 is 434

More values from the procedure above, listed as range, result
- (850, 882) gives 386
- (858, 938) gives 378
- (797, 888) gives 390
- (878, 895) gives 335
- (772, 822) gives 434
